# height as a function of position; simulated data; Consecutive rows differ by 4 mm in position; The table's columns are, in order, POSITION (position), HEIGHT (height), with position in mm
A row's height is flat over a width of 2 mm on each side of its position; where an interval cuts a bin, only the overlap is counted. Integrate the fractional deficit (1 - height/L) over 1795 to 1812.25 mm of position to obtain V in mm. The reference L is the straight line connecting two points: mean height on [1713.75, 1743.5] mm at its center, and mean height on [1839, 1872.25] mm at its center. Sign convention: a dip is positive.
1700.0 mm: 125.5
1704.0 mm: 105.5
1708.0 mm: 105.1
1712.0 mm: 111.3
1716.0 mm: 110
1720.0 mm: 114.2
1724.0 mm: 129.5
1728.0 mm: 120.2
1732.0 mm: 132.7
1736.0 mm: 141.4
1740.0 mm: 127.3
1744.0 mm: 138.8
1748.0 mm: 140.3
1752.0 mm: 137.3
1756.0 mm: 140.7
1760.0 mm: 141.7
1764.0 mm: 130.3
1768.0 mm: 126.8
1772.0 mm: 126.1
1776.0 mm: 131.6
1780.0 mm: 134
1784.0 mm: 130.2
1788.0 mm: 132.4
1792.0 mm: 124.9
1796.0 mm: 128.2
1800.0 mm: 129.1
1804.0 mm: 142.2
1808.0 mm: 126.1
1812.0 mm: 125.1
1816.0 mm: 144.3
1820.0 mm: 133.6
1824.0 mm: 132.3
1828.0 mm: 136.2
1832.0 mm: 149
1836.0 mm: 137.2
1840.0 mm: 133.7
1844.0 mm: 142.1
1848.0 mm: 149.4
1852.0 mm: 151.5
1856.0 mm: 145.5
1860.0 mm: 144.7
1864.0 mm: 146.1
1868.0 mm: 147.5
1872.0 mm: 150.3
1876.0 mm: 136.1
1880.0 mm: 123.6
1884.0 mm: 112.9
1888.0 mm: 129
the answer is 0.8 mm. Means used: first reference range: 126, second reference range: 146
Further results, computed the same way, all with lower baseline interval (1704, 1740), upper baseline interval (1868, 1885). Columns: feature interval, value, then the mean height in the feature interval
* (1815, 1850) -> -2.6 mm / 140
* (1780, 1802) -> -0.6 mm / 129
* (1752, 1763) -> -1.5 mm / 139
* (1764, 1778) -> -0.5 mm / 128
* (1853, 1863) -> -1.0 mm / 146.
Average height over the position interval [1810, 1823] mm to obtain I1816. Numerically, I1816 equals 134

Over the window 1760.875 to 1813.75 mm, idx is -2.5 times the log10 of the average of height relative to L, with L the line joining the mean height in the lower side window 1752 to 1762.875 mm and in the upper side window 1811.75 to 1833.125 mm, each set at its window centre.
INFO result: 0.07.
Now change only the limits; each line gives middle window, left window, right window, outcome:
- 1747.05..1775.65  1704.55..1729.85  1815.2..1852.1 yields -0.09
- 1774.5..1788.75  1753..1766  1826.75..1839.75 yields 0.05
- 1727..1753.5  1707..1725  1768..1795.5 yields -0.13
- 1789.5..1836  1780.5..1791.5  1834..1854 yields 0.02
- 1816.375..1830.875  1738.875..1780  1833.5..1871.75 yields 0.04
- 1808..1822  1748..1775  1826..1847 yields 0.04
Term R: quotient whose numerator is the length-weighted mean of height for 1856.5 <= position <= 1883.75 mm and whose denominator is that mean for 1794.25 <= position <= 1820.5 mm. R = 1.1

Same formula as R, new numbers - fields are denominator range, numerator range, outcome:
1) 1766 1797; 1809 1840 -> 1.05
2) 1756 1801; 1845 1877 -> 1.12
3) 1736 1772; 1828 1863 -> 1.06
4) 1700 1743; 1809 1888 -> 1.15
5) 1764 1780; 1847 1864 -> 1.14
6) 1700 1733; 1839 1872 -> 1.25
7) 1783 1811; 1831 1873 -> 1.11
